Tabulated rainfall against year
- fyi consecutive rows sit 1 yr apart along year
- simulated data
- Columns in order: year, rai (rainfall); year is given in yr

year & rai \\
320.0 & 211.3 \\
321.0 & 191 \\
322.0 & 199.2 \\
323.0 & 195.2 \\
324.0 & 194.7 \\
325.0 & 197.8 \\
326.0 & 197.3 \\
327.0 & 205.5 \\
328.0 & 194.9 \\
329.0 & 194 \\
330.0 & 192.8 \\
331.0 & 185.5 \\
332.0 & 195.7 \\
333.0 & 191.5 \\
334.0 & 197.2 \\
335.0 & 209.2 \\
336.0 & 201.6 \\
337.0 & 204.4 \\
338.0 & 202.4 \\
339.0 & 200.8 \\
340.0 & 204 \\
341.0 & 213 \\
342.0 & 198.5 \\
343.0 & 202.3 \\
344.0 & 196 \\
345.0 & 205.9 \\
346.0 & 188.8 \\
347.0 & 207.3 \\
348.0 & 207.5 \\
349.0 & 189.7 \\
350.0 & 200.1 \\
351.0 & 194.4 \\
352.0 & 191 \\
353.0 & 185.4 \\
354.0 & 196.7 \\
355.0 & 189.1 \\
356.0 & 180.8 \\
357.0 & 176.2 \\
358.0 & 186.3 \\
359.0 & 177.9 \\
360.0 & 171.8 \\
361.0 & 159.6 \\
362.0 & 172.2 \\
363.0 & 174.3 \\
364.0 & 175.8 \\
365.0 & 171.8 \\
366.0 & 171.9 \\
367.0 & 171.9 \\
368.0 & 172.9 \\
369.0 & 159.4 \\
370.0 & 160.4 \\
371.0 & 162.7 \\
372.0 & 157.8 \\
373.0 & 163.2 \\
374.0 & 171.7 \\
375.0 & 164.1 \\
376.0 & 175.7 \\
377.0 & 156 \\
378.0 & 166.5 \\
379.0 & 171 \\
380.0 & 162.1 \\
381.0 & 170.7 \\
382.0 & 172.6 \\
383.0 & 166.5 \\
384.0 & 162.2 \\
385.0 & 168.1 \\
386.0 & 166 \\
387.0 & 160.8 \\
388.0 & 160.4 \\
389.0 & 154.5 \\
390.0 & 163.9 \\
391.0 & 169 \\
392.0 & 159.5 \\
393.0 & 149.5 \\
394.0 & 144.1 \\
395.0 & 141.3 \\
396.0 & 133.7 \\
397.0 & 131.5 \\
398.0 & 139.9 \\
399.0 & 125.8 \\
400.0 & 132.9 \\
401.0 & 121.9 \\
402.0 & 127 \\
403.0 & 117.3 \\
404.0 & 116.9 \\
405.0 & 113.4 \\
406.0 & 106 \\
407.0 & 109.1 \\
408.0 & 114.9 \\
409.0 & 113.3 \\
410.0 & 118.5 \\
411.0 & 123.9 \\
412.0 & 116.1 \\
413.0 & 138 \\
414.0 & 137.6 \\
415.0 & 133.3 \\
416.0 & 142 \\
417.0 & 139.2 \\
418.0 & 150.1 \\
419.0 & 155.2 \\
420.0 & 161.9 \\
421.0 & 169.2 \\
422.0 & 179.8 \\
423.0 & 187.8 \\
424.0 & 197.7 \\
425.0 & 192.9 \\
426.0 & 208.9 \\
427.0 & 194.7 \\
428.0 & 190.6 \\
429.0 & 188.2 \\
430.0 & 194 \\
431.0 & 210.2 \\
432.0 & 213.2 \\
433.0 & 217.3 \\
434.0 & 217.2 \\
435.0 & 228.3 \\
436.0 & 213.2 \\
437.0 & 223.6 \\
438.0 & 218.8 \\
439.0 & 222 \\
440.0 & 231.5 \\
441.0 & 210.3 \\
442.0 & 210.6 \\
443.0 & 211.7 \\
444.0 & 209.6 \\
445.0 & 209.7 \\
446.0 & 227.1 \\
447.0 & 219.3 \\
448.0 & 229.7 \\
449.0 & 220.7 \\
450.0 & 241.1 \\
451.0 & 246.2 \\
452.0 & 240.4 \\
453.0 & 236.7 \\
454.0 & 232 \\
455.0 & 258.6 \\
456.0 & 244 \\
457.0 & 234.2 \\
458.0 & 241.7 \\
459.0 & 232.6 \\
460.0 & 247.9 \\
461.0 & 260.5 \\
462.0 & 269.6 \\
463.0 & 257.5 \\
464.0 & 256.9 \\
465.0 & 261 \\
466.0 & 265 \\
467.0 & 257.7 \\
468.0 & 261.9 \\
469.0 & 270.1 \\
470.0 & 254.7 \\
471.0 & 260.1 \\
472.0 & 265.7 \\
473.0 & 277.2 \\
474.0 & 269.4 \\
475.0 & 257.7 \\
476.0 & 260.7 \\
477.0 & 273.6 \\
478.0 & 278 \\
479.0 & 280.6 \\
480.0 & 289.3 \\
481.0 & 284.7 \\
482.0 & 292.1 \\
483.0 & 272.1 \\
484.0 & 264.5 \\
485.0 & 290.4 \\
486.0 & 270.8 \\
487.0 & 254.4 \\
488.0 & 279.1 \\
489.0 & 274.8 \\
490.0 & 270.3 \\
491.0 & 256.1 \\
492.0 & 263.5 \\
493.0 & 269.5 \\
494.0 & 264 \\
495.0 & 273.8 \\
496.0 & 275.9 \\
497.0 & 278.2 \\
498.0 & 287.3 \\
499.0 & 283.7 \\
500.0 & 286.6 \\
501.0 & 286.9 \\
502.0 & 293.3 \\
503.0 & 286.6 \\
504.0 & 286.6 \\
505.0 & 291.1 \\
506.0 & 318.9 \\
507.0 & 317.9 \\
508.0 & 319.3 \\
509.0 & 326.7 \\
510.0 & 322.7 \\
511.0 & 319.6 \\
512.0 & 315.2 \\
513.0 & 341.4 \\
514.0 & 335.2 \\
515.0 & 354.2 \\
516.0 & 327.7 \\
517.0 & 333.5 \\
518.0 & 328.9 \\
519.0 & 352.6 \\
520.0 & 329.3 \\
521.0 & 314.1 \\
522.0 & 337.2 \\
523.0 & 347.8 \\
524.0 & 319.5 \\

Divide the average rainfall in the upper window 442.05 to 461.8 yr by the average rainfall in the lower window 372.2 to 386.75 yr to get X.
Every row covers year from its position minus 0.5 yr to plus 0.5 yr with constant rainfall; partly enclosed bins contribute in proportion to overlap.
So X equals 1.40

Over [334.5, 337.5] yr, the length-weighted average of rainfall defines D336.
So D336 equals 205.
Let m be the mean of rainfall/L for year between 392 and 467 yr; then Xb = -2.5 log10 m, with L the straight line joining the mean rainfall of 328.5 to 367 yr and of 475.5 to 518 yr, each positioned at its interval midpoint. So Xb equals 0.303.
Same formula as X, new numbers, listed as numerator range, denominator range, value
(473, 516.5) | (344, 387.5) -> 1.64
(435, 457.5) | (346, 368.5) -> 1.24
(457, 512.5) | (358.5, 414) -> 1.83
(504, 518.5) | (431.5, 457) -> 1.44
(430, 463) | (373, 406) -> 1.52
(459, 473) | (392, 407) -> 2.02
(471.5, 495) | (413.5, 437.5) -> 1.47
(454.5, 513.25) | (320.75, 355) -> 1.39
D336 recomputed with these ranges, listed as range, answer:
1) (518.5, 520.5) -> 341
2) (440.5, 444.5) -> 211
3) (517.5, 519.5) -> 341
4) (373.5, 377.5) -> 167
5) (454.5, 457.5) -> 246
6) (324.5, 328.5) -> 199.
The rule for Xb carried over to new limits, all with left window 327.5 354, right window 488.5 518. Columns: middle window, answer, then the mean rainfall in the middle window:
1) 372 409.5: 0.476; 147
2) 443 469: 0.117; 242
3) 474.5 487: 0.038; 275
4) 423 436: 0.235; 204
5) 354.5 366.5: 0.196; 176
